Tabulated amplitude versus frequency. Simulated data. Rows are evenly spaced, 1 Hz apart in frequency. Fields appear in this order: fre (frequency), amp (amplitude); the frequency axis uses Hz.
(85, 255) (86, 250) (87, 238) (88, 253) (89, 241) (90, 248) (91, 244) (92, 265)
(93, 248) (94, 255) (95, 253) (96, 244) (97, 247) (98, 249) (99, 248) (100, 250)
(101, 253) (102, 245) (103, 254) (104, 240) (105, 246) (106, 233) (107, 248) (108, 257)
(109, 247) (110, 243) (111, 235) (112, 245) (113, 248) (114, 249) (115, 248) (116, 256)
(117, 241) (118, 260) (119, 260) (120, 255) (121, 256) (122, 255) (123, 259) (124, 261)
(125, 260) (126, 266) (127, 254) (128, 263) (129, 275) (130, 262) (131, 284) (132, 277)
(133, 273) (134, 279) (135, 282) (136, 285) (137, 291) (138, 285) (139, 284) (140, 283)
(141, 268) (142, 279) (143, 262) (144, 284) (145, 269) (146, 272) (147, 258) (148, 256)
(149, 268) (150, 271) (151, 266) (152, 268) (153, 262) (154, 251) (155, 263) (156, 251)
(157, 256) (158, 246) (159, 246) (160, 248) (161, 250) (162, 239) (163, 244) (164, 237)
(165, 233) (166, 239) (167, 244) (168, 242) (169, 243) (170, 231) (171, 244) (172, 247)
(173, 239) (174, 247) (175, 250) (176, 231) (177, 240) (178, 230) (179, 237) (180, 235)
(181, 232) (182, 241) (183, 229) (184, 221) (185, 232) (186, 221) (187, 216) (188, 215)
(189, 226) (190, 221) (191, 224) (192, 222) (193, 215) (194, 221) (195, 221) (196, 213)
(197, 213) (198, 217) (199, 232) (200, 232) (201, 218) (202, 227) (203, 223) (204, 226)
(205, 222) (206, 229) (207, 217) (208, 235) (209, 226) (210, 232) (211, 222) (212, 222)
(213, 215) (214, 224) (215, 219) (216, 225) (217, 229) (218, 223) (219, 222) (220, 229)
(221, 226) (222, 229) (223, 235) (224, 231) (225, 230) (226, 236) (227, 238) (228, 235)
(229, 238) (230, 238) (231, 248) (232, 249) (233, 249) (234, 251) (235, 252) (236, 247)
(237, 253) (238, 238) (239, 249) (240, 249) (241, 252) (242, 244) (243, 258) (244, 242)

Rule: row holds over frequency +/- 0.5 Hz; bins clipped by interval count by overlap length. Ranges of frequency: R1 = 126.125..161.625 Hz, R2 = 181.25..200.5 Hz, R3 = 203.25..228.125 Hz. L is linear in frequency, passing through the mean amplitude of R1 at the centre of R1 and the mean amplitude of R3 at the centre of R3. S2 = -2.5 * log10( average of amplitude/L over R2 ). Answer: 0.08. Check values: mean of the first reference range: 268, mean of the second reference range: 227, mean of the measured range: 223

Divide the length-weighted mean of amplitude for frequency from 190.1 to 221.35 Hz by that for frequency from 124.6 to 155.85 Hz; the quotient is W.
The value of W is 0.82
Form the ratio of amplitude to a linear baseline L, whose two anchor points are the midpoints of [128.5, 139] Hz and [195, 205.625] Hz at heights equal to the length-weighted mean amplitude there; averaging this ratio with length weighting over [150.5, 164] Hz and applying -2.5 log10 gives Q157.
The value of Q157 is 0.03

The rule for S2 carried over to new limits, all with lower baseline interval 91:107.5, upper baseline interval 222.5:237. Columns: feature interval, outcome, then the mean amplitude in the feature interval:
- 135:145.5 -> -0.14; 279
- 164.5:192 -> 0.05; 233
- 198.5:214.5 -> 0.08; 225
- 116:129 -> -0.05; 258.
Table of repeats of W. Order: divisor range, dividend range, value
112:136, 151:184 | 0.93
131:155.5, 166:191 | 0.86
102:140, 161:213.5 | 0.88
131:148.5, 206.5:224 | 0.82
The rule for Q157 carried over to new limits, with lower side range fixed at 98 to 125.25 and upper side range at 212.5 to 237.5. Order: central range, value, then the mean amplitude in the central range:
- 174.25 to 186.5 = 0.03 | 234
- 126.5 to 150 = -0.11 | 274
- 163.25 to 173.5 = 0.01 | 240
